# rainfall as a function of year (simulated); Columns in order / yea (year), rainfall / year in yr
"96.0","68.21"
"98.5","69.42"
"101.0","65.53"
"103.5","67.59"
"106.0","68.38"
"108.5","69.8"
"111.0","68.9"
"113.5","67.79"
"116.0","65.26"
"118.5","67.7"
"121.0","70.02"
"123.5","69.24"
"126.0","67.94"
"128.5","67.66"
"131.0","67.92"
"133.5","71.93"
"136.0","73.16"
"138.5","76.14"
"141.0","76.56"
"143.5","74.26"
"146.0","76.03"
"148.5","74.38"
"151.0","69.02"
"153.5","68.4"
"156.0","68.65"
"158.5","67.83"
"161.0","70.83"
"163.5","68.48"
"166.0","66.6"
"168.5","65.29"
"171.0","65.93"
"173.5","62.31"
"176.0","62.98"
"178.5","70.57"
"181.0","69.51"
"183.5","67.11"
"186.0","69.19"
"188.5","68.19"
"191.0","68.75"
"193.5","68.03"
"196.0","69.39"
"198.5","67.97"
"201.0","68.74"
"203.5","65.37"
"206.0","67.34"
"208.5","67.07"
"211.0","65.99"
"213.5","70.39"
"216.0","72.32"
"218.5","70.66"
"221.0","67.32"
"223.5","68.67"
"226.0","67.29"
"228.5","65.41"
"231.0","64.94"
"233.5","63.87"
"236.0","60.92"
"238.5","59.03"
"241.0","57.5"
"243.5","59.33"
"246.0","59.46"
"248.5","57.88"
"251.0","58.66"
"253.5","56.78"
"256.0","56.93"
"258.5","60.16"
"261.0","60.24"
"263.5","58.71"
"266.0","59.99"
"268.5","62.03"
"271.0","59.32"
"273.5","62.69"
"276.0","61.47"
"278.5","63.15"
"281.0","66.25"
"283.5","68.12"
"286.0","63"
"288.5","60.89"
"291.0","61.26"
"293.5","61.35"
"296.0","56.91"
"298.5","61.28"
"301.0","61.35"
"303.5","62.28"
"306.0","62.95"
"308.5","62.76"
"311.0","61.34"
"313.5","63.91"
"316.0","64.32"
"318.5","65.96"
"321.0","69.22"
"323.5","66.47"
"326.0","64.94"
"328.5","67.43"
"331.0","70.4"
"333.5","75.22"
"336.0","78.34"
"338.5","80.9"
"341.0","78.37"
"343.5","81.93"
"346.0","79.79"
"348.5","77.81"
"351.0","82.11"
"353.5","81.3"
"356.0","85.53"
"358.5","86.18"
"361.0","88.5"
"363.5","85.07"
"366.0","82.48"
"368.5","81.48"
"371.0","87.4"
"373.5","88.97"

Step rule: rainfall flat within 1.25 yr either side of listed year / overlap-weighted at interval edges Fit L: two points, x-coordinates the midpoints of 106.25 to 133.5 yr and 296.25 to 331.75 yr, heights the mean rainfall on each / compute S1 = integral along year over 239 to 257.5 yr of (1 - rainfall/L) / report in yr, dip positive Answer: 2.1 yr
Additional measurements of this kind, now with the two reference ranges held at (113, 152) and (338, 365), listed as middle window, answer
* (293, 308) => 3.5 yr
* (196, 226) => 2.7 yr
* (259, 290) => 6.5 yr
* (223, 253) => 5.8 yr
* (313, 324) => 2.0 yr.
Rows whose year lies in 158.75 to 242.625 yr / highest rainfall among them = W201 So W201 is 72.32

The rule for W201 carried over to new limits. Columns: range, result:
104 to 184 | 76.56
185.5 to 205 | 69.39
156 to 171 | 70.83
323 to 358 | 85.53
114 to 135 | 71.93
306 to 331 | 70.4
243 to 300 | 68.12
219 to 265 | 68.67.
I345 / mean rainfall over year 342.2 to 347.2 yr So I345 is 80.8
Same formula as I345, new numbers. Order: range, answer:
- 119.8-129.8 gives 68.7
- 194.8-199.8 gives 68.7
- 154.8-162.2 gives 69.1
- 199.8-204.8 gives 67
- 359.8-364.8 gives 86.7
